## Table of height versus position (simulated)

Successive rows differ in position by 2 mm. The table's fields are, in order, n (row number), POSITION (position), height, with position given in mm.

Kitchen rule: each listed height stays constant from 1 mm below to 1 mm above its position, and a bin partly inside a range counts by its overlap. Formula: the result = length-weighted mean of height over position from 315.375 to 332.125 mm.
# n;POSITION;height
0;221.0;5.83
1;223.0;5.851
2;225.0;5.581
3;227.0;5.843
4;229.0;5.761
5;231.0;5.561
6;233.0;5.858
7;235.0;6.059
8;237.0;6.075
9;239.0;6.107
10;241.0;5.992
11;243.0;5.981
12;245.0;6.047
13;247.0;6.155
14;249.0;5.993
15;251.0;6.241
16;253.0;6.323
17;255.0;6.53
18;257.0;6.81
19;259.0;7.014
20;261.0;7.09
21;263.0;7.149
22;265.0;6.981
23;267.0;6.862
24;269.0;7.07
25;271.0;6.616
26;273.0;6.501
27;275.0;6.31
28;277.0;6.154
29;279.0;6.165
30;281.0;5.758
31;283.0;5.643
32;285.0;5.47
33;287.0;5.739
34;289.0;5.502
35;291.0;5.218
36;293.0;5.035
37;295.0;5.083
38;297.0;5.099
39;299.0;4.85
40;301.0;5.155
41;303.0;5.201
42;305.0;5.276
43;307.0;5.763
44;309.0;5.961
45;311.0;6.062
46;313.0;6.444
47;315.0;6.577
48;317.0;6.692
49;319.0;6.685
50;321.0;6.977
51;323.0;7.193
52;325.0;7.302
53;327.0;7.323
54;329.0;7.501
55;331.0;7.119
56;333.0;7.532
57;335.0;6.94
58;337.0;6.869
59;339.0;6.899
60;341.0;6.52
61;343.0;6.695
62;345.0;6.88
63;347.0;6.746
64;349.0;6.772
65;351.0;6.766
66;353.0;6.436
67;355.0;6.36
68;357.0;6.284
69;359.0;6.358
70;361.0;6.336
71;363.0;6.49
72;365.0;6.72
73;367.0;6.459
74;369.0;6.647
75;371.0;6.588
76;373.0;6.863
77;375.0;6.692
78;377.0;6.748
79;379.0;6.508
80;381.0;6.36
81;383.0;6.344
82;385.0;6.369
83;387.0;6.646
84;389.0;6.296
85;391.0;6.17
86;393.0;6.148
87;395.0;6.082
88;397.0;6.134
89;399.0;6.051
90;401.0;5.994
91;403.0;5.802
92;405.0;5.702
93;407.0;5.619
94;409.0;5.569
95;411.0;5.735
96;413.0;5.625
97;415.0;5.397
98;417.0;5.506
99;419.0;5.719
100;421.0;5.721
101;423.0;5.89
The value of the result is 7.08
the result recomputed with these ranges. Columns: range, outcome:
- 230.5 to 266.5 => 6.35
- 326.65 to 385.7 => 6.7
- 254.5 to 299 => 6.14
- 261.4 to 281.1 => 6.61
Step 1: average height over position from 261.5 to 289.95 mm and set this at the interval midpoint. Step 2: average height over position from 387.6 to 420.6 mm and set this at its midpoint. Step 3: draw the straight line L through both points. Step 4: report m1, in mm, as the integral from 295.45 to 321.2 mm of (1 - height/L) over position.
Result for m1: 1.4 mm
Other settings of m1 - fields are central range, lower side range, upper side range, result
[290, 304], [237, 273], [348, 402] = 3.0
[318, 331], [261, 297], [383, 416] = -2.4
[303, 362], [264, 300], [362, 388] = -3.6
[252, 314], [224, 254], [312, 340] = 4.2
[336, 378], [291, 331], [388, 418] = -4.5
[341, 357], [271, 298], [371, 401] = -1.3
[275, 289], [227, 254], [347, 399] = 0.7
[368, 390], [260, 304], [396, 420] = -2.9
